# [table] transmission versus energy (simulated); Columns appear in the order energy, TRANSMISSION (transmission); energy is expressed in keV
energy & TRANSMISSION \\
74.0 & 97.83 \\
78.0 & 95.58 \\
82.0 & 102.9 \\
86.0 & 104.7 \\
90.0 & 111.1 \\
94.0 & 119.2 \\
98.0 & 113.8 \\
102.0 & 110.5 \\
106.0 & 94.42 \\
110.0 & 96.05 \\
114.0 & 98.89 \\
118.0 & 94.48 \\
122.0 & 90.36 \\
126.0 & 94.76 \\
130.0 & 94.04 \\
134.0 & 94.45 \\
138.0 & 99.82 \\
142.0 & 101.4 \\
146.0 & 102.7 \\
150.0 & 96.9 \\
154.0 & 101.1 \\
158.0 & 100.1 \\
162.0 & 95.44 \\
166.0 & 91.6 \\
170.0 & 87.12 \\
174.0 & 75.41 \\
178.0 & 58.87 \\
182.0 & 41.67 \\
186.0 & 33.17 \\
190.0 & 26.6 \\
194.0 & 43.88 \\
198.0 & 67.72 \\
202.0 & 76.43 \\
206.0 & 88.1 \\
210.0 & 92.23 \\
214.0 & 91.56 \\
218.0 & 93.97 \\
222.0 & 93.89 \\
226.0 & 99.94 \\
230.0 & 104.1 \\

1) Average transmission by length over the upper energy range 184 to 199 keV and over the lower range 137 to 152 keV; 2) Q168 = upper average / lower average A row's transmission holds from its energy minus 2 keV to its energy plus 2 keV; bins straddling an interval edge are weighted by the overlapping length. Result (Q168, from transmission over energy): 0.4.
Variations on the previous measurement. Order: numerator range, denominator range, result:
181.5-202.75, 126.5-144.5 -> 0.48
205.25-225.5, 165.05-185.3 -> 1.38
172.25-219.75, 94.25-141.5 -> 0.66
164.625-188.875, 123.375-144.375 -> 0.65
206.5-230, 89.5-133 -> 0.94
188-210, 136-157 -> 0.63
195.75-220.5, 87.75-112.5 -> 0.79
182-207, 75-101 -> 0.50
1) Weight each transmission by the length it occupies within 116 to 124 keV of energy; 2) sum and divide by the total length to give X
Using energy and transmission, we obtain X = 92.4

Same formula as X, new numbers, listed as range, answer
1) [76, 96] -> 107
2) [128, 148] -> 98.5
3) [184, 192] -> 29.9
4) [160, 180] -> 81.7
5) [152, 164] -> 98.9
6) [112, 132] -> 94.5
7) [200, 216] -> 87.1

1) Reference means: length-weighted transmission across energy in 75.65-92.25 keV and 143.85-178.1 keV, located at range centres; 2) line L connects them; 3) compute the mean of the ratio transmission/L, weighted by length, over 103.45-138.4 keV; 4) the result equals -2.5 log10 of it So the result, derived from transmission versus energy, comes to 0.03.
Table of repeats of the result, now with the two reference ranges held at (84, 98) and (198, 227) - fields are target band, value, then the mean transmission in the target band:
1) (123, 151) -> 0.06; 97.5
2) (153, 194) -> 0.37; 69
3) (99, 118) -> 0.09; 100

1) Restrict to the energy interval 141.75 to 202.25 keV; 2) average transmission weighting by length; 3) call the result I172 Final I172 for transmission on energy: 74.2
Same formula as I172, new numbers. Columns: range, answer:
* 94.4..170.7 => 98.4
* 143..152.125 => 100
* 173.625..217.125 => 63.6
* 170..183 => 64.3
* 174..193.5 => 44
